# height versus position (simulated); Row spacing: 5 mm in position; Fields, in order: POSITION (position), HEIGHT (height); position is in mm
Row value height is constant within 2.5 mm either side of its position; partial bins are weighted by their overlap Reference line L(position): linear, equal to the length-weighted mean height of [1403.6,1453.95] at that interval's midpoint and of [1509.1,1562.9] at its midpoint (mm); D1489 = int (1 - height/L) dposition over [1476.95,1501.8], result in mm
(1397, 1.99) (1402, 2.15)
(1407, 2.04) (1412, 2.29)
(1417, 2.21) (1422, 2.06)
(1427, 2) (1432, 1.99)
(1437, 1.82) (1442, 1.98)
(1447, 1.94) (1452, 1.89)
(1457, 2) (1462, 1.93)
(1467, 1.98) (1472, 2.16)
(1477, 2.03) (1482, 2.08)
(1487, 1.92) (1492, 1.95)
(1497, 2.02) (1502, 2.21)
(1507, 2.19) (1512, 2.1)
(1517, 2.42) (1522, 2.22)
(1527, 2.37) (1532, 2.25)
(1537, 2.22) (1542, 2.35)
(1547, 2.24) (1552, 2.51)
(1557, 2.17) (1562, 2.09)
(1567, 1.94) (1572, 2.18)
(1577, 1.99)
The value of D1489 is 1.7 mm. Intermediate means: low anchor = 2.03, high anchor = 2.27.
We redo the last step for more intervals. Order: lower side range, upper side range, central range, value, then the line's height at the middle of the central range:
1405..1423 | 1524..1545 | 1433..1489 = 5.99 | 2.21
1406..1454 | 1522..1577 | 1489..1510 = 0.49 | 2.14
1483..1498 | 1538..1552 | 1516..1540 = -0.84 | 2.21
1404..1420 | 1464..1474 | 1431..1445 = 1.31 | 2.12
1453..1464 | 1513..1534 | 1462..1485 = -0.11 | 2.04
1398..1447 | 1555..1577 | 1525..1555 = -3.53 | 2.08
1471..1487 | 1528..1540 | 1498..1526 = -0.61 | 2.18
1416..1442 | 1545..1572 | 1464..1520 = -0.08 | 2.09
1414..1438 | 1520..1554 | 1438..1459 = 1.48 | 2.09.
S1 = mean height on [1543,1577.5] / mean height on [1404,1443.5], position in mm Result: 1.1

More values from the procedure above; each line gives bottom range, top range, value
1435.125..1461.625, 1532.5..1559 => 1.19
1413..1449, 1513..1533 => 1.14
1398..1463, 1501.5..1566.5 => 1.11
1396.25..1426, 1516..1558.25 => 1.08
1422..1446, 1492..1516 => 1.09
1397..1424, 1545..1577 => 1.02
